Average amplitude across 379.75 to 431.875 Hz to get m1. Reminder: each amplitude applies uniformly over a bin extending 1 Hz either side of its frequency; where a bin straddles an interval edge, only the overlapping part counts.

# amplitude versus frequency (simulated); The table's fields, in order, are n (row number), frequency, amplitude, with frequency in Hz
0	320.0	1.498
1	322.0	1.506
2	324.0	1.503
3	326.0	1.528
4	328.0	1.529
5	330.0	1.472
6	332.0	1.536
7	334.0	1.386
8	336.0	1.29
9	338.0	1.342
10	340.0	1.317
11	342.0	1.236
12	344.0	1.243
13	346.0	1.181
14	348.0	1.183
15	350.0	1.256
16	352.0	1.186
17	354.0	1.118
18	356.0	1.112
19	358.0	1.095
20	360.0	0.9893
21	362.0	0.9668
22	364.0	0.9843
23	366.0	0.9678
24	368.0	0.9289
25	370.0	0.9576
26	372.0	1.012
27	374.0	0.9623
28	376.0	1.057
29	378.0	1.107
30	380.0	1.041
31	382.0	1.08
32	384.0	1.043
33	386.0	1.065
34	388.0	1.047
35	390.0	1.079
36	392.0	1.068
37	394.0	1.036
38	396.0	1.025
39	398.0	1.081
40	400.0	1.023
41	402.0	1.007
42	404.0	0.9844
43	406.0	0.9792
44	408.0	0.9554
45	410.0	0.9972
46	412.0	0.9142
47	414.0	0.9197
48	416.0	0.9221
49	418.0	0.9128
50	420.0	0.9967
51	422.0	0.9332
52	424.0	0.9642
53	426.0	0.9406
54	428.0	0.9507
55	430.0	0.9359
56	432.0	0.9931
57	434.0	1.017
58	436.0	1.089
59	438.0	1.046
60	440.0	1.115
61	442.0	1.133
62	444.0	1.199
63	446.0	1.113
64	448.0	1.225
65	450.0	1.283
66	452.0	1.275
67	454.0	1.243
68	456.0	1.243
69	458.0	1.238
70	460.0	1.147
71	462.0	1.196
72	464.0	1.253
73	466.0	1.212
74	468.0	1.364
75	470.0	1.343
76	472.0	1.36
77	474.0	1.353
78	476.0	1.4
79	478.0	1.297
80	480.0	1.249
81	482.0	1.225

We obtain 0.996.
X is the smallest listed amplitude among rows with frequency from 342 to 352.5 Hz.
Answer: 1.181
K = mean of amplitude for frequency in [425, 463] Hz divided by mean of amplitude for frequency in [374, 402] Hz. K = 1.1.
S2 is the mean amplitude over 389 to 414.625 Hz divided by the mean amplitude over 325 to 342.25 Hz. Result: 0.7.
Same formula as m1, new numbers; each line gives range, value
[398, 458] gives 1.05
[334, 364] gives 1.18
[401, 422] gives 0.958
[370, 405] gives 1.04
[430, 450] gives 1.1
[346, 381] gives 1.06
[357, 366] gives 1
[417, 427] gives 0.949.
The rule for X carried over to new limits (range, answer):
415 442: 0.9128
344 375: 0.9289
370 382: 0.9576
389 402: 1.007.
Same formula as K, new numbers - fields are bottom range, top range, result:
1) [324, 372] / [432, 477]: 1.00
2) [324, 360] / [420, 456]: 0.84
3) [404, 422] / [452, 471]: 1.32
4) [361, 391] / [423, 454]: 1.07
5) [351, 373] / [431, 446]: 1.06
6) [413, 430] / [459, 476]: 1.36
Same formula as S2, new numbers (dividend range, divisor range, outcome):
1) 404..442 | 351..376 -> 0.96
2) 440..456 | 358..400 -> 1.18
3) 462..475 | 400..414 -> 1.34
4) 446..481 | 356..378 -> 1.27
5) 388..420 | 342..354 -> 0.83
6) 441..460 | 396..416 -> 1.23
